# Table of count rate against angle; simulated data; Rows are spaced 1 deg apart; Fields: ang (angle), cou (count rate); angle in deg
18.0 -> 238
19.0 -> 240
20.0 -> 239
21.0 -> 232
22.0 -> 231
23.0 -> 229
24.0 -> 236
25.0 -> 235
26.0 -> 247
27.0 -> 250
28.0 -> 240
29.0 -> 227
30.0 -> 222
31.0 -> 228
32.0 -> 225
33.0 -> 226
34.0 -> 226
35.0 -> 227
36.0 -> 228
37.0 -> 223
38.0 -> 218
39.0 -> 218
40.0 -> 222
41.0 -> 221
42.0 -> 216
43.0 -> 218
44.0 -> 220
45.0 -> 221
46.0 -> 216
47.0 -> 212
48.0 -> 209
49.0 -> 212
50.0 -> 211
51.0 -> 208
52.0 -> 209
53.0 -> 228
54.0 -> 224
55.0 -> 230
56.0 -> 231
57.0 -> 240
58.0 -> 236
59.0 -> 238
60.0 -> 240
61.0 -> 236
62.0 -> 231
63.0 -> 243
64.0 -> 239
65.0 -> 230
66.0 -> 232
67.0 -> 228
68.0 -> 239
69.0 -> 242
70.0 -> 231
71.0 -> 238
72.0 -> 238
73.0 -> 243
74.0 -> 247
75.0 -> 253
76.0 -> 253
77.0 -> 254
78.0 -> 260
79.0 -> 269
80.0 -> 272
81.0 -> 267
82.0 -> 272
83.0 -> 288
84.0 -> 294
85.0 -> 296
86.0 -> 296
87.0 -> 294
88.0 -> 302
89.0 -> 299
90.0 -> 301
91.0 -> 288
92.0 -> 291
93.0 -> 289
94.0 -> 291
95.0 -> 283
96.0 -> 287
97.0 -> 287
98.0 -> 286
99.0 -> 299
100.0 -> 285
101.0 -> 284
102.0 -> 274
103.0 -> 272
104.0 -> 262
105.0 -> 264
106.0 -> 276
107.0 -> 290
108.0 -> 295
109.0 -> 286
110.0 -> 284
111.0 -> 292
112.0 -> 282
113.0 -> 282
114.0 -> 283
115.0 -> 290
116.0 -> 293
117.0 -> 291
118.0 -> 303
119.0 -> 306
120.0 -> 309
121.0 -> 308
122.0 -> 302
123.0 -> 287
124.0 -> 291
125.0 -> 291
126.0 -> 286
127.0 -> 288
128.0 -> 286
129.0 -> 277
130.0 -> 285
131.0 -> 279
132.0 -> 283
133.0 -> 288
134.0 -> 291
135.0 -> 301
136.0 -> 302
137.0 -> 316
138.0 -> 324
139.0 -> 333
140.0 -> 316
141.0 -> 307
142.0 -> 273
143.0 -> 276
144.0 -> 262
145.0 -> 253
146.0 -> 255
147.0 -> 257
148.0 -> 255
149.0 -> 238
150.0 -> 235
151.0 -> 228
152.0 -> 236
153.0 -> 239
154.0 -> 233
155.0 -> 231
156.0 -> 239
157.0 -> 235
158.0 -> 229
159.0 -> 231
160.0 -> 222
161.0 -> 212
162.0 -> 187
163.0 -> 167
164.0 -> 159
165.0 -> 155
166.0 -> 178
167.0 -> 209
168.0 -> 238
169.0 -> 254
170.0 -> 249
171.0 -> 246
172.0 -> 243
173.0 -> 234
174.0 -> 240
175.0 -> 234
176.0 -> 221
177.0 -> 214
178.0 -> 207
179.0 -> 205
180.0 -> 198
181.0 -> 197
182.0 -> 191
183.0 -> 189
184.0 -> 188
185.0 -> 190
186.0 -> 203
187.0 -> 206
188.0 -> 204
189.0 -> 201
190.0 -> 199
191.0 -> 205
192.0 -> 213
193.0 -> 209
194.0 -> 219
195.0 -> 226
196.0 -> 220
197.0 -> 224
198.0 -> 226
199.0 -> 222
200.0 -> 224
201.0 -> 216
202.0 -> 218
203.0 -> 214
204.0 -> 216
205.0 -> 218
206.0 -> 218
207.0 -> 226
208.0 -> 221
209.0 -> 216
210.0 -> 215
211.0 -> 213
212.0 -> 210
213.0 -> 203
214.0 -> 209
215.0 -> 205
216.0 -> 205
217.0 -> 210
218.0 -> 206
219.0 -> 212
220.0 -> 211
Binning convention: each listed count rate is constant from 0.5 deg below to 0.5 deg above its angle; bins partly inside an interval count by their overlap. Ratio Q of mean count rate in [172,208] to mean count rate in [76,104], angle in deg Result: 0.75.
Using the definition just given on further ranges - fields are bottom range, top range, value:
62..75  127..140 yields 1.25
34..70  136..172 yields 1.08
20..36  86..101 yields 1.26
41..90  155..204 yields 0.87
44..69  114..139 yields 1.30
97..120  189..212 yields 0.76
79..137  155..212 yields 0.74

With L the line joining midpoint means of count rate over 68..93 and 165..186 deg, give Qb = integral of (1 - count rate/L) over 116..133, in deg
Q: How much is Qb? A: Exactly -3.3 deg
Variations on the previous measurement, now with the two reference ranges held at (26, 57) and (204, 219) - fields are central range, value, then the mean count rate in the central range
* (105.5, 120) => -4.75 deg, 290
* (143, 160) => -1.98 deg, 241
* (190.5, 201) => -0.25 deg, 219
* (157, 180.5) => 0.03 deg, 215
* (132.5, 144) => -4.43 deg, 301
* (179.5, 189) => 0.79 deg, 196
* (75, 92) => -4.68 deg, 281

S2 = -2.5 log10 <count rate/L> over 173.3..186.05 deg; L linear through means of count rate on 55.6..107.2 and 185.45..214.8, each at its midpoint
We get 0.08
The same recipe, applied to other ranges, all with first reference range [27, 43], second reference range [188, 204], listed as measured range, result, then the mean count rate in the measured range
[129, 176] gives -0.14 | 249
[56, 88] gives -0.14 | 253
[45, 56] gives 0.04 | 217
